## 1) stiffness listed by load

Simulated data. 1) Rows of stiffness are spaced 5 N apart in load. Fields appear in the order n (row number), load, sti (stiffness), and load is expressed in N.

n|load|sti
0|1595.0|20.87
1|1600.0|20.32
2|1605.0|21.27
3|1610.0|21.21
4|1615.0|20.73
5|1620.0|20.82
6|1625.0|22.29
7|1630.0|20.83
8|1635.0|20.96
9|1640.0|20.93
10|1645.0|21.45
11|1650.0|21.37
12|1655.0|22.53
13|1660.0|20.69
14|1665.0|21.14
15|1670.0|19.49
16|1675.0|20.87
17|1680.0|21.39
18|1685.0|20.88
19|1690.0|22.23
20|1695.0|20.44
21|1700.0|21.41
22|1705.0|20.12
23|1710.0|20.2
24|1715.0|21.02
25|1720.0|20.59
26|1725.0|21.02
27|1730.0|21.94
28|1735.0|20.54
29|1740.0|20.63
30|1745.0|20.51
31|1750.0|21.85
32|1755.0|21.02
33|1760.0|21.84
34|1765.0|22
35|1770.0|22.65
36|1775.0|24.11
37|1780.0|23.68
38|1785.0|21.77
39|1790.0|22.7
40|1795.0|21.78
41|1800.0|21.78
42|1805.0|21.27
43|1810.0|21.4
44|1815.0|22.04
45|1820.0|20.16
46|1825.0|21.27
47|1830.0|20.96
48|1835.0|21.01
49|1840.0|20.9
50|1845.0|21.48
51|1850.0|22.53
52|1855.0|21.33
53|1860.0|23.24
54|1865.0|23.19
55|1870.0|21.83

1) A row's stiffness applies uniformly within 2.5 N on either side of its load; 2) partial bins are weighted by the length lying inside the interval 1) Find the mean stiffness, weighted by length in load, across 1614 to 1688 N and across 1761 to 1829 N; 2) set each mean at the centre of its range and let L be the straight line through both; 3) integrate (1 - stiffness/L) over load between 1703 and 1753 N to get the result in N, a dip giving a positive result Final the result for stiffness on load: 1.72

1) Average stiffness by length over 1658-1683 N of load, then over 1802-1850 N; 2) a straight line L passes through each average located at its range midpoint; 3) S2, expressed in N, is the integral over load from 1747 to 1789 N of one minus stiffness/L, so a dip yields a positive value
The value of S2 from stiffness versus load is -2.6 N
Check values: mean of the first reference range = 20.7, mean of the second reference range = 21.2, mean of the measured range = 22.4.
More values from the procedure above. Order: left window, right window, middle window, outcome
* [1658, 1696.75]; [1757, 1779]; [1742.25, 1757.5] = 0.8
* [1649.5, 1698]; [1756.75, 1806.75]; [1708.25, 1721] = 0.6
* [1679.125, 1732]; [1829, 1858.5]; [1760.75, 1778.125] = -1.3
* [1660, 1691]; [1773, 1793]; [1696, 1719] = 0.9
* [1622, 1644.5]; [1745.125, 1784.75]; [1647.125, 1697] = 1.0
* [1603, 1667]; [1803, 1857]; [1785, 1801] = -0.6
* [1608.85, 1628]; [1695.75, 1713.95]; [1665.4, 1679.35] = 0.2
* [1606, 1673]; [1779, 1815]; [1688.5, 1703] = 0.1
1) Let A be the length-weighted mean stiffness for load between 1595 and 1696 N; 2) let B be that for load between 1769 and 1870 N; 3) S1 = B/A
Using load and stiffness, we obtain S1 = 1.0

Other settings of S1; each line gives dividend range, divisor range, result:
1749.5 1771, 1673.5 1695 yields 1.03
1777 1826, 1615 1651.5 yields 1.03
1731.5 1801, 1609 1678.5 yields 1.04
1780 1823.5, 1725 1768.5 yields 1.02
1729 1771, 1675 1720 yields 1.02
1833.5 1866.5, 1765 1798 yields 0.97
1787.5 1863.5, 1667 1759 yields 1.03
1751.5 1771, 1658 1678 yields 1.06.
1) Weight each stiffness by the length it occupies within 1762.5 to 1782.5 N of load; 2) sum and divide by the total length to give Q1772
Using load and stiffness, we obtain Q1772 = 23.1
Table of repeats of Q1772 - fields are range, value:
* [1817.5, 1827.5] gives 20.7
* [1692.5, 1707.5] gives 20.7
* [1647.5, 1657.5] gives 21.9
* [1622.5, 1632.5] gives 21.6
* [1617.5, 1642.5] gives 21.2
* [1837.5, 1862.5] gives 21.9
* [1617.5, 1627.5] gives 21.6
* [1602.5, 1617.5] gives 21.1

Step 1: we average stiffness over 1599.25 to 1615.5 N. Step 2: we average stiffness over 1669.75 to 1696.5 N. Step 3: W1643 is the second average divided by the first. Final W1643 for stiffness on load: 1.0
